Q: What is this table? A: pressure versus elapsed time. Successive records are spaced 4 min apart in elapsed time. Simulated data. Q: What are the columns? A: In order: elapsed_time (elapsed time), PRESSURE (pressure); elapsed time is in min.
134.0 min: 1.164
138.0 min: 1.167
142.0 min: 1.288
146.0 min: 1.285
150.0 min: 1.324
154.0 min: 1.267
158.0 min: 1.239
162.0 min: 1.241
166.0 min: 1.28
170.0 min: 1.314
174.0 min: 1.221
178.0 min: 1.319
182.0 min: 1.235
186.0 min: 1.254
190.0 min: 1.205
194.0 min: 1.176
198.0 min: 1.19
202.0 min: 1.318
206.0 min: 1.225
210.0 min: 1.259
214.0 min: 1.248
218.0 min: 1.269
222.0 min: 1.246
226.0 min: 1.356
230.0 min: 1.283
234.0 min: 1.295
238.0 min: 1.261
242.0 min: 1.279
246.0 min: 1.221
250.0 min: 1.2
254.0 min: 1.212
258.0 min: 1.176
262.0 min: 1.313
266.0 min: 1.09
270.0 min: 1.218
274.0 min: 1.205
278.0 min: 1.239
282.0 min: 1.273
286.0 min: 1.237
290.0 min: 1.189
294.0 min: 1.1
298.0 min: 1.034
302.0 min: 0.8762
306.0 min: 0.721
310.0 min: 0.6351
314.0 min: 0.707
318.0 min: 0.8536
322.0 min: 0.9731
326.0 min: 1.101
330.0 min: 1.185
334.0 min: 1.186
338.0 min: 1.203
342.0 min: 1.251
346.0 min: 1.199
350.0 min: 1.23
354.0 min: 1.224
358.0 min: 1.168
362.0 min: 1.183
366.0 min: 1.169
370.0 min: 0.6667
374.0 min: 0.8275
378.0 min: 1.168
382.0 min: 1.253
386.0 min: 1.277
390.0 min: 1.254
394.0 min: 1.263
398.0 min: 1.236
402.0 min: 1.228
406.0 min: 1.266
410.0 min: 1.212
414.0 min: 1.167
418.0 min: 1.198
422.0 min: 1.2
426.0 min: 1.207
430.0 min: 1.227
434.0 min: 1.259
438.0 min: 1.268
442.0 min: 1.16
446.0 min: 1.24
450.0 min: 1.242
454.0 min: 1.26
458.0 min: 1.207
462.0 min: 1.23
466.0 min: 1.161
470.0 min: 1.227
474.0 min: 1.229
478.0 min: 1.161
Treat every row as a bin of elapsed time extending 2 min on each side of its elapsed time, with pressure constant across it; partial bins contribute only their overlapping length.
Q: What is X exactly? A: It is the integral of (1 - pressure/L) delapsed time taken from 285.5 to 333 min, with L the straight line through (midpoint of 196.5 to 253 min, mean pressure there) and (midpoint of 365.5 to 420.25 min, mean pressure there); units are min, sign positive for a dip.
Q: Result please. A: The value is 9.6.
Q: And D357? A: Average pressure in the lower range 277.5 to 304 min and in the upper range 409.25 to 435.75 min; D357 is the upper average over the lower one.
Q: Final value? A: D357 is 1.1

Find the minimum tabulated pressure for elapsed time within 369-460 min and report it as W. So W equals 0.6667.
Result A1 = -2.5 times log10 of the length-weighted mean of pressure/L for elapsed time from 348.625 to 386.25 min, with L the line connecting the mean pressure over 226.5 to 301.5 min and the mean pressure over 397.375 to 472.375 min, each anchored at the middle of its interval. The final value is 0.10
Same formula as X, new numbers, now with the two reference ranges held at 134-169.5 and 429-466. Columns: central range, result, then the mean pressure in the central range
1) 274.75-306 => 3.3 min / 1.11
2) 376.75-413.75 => -0.1 min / 1.24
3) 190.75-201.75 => 0.4 min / 1.21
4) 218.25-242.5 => -0.7 min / 1.29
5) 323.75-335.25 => 0.8 min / 1.15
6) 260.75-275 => 0.5 min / 1.2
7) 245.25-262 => 0.5 min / 1.21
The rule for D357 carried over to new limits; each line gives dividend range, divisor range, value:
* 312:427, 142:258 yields 0.91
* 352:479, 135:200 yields 0.95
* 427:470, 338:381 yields 1.10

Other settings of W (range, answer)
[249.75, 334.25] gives 0.6351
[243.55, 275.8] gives 1.09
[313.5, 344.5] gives 0.707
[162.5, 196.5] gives 1.176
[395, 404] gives 1.228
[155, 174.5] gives 1.221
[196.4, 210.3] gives 1.19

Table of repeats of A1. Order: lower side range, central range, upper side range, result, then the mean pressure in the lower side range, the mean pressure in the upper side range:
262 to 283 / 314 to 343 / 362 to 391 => 0.07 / 1.21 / 1.09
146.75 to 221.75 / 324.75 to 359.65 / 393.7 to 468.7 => 0.03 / 1.25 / 1.22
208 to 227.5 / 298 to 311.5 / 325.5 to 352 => 0.47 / 1.27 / 1.2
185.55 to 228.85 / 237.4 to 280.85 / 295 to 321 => -0.19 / 1.25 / 0.822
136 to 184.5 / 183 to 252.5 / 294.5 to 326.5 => -0.13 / 1.26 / 0.863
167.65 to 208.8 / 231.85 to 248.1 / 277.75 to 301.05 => -0.05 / 1.25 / 1.16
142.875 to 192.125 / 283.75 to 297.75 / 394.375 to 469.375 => 0.08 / 1.27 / 1.22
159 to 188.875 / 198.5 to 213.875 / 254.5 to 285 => -0.01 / 1.26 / 1.22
